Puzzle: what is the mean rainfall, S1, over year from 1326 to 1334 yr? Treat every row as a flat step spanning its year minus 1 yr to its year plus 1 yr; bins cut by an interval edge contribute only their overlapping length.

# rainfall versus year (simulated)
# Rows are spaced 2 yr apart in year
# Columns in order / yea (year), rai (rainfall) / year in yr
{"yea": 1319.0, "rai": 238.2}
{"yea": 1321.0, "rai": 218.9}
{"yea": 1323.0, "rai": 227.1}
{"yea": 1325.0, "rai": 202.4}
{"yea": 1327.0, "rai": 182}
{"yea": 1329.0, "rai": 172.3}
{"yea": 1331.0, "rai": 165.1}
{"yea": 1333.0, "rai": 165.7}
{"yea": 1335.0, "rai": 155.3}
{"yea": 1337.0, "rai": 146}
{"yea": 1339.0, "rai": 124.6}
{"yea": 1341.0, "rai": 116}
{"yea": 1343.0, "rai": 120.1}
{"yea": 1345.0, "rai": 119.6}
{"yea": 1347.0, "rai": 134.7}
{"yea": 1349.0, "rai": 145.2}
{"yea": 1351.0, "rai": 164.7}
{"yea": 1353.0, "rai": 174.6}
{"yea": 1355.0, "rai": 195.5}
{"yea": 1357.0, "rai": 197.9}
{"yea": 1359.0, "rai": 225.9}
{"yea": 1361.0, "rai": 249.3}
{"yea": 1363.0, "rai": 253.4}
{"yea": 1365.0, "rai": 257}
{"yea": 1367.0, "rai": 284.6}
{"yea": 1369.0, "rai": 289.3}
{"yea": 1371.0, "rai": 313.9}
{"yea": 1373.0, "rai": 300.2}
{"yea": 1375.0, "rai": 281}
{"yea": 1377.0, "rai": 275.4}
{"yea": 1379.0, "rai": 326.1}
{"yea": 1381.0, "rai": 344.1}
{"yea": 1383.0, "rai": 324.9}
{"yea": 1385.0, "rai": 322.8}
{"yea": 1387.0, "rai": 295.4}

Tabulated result 171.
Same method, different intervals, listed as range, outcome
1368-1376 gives 296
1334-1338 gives 151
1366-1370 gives 287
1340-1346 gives 119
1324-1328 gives 192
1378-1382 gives 335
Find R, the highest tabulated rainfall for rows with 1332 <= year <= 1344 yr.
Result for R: 165.7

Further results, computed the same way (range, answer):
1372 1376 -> 300.2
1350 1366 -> 257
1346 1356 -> 195.5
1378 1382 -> 344.1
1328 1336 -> 172.3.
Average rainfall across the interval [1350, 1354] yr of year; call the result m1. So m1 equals 170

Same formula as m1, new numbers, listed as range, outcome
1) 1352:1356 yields 185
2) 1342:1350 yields 130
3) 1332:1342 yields 142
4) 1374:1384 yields 310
